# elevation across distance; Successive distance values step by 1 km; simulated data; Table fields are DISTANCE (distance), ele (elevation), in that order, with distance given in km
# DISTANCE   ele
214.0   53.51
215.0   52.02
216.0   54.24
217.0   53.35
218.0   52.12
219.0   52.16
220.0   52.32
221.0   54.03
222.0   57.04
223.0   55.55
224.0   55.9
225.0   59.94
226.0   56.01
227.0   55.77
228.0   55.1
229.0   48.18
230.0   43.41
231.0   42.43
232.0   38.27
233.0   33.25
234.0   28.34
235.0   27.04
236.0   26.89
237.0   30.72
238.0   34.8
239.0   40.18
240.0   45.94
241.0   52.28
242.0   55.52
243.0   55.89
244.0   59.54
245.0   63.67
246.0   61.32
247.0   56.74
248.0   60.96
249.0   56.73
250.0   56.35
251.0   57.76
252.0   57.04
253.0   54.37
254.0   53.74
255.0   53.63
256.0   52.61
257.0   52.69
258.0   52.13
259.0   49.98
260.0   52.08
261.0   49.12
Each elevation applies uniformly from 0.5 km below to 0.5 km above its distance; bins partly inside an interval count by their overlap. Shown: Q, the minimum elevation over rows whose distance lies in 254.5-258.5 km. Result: 52.13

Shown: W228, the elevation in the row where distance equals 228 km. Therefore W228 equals 55.1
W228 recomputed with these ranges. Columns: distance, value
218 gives 52.12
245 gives 63.67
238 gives 34.8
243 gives 55.89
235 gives 27.04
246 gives 61.32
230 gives 43.41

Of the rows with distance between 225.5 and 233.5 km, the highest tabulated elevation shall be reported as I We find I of 56.01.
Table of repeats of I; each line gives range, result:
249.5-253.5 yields 57.76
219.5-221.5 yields 54.03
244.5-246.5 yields 63.67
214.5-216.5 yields 54.24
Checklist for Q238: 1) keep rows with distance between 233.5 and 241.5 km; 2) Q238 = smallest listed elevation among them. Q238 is 26.89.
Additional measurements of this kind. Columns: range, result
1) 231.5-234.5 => 28.34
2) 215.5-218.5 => 52.12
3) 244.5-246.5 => 61.32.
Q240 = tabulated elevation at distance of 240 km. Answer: 45.94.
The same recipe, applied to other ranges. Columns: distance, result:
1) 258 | 52.13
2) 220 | 52.32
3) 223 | 55.55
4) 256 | 52.61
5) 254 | 53.74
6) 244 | 59.54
